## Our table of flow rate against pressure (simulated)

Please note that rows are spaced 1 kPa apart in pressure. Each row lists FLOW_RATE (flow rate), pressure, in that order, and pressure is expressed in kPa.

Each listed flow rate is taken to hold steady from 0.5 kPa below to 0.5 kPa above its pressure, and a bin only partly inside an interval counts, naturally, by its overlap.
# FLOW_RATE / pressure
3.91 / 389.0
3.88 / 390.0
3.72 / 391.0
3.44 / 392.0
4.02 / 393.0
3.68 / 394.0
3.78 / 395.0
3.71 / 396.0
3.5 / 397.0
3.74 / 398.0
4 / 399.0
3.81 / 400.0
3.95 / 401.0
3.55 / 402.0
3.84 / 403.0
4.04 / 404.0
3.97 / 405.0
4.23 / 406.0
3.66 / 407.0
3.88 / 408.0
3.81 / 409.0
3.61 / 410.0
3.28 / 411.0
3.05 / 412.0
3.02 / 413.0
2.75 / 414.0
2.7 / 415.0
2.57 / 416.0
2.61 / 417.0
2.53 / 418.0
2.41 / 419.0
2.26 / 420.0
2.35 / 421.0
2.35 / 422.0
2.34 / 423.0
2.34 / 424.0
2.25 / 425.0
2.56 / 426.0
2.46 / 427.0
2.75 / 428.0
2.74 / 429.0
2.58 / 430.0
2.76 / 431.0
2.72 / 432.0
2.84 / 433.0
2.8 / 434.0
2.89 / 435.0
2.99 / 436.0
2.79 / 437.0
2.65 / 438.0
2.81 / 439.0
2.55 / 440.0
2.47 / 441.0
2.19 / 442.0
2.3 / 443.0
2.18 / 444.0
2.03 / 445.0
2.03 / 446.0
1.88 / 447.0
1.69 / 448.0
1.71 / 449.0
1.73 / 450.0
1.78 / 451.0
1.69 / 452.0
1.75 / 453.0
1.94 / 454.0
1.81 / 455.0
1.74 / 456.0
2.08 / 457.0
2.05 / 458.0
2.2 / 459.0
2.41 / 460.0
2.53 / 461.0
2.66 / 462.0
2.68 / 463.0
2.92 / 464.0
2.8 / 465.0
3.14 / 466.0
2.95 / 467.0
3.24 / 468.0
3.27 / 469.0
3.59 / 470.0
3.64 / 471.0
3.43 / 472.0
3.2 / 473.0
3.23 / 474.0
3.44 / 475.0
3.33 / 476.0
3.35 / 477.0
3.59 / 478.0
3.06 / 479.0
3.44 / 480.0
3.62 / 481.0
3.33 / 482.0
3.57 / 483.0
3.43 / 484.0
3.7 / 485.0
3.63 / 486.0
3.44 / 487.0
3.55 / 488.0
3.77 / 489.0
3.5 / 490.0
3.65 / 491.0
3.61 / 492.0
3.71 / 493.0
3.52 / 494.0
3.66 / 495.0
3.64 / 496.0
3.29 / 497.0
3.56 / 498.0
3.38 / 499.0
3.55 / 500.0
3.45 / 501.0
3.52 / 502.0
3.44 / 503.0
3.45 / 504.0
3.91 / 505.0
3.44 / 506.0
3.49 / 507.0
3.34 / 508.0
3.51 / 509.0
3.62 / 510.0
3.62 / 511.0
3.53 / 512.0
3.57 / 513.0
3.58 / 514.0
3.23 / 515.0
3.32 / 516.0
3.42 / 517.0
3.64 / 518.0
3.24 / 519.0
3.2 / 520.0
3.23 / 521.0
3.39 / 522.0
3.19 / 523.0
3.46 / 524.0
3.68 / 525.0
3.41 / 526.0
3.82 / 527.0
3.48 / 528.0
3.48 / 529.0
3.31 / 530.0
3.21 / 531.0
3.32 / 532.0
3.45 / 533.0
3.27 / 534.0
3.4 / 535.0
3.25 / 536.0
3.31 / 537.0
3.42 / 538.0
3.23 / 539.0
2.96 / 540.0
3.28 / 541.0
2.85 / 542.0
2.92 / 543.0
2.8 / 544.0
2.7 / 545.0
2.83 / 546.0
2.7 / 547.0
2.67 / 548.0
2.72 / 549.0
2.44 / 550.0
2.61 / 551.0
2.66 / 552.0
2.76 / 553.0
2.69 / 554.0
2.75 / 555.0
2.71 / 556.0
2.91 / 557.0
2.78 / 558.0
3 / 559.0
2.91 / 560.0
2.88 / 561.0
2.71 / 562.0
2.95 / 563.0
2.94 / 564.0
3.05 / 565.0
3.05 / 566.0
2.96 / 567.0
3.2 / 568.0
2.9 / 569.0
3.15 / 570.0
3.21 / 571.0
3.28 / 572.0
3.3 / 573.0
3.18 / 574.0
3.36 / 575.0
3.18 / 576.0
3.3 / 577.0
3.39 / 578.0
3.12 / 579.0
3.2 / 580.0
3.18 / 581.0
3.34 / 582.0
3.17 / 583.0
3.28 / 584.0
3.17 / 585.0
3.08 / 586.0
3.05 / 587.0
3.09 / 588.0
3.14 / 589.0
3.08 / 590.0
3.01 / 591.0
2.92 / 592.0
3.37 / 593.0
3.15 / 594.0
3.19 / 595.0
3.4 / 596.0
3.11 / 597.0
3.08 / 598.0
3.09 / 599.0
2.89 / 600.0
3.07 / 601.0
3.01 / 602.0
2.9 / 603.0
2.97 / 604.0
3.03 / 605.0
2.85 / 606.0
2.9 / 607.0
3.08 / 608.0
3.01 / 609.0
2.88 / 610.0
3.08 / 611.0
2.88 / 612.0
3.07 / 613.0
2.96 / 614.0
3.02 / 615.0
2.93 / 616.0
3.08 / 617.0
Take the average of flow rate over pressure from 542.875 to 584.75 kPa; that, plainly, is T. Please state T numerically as 2.97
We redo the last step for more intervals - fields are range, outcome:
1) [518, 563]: 3.07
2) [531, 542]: 3.27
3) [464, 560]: 3.29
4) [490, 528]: 3.49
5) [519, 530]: 3.42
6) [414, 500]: 2.81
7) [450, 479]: 2.72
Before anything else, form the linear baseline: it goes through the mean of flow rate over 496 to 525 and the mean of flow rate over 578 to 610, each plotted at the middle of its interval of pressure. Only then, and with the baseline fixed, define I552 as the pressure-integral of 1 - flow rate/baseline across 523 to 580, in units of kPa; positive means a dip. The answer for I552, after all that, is 3.5 kPa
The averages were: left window 3.46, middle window 3.08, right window 3.1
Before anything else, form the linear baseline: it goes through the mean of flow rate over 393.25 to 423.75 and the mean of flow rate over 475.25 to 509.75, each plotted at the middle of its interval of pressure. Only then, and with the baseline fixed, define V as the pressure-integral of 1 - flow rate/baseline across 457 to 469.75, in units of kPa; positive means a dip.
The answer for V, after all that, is 2.64 kPa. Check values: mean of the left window 3.3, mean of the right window 3.51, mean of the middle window 2.73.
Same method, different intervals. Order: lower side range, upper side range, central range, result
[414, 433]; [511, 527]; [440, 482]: 4.2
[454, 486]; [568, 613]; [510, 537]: -3.2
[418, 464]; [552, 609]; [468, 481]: -4.5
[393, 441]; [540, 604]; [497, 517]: -3.0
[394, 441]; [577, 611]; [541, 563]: 2.2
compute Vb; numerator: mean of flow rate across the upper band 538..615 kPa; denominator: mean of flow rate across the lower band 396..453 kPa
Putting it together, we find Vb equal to 1.1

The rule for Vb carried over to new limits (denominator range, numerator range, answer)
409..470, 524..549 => 1.27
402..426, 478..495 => 1.16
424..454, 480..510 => 1.50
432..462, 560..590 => 1.40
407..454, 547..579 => 1.16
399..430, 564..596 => 1.03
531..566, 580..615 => 1.04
